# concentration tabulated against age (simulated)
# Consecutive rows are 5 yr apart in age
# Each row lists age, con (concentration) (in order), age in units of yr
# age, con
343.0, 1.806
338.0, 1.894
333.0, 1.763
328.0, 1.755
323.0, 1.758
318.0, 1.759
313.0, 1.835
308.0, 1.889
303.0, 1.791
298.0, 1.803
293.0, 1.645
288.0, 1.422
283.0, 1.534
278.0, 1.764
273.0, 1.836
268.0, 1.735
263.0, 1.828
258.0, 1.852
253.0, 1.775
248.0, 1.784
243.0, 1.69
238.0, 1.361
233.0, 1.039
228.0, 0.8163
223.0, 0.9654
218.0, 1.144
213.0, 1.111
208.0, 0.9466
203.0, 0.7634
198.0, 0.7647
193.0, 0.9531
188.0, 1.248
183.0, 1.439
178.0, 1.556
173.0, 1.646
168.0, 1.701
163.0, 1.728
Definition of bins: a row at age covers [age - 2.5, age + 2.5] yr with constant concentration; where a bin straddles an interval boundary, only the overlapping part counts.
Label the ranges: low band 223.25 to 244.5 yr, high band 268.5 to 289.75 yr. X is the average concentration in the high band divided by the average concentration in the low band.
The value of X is 1.4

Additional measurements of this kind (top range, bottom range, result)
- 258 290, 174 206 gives 1.49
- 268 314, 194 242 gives 1.70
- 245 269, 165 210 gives 1.46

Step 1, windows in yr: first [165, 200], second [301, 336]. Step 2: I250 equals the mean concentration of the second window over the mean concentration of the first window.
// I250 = 1.34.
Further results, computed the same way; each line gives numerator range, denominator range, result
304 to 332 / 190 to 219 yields 1.91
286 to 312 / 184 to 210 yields 1.79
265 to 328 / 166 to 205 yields 1.38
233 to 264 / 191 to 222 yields 1.75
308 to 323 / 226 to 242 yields 1.59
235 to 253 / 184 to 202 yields 1.61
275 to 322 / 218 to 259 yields 1.25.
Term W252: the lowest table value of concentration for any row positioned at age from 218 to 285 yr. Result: 0.8163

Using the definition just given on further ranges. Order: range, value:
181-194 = 0.9531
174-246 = 0.7634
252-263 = 1.775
